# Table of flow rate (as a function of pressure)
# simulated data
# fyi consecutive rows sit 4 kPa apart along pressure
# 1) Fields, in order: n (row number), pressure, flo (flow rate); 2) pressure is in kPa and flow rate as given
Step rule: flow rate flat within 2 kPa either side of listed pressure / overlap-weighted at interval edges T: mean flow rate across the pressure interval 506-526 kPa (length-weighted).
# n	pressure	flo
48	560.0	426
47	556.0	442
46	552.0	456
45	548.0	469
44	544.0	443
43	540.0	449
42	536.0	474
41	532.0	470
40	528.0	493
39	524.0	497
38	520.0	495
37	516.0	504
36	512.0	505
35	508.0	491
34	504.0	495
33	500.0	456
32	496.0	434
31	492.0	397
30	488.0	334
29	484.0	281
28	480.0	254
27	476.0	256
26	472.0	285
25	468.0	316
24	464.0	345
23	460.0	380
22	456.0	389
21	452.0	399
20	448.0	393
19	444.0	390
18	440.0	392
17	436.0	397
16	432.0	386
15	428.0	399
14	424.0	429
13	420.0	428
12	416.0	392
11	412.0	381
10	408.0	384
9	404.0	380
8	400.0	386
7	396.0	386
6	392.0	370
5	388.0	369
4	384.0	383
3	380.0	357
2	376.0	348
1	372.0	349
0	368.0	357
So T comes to 498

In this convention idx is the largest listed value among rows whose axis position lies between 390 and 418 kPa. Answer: 392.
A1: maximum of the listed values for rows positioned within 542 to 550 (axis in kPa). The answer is 469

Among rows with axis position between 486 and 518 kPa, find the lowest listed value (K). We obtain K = 334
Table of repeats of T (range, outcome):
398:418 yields 385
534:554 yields 458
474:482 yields 255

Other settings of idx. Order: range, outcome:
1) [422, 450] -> 429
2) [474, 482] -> 256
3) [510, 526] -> 505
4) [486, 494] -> 397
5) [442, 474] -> 399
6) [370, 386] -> 383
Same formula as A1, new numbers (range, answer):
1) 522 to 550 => 497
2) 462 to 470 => 345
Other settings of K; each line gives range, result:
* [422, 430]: 399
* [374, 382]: 348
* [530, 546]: 443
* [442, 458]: 389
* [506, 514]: 491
